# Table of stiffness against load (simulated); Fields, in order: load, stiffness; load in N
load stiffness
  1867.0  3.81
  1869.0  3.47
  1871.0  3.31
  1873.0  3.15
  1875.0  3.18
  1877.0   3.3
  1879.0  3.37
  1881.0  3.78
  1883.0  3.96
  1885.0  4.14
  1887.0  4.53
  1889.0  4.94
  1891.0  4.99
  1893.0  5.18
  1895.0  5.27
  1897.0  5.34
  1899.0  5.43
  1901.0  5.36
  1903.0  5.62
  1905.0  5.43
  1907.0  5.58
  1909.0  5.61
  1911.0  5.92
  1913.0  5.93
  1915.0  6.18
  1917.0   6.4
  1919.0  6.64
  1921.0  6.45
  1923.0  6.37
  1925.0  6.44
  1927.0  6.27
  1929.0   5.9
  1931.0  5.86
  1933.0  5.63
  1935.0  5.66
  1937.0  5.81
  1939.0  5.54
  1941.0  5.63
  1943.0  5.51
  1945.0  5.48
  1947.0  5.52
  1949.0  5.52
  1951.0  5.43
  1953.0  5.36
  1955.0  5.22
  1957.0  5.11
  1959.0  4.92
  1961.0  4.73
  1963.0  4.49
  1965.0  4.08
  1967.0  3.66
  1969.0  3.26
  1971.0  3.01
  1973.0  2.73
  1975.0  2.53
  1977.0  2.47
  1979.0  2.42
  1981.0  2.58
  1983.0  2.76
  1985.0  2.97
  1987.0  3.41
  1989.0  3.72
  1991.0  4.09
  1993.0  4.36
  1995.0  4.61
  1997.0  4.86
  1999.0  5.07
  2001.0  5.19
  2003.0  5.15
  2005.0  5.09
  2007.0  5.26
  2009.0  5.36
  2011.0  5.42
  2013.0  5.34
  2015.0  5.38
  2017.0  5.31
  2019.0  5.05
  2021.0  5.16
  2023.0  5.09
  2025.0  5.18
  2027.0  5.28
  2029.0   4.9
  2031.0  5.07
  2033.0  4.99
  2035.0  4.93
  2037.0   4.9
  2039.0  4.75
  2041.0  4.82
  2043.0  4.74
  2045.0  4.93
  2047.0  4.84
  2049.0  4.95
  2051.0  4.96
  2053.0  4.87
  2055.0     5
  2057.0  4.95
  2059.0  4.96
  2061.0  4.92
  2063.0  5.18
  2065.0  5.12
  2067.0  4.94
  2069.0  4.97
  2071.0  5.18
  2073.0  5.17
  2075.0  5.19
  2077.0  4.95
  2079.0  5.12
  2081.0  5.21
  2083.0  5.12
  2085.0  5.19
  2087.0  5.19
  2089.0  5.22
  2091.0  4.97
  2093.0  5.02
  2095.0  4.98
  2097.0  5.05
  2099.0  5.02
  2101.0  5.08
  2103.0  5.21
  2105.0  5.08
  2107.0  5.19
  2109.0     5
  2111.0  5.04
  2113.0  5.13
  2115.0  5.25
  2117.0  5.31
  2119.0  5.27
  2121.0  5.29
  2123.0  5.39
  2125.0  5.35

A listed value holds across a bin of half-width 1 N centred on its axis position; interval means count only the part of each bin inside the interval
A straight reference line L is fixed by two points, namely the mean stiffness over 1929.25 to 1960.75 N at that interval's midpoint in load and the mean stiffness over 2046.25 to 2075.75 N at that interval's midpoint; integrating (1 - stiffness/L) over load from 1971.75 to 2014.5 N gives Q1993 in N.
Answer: 9.68 N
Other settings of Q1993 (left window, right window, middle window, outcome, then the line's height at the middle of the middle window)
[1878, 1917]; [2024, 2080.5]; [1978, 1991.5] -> 5.2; 5.05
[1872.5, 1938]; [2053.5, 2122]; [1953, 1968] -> 1.6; 5.22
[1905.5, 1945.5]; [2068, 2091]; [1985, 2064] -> 7.5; 5.42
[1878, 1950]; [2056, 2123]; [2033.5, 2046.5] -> 0.9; 5.21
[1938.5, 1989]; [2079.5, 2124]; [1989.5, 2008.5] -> -1.8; 4.41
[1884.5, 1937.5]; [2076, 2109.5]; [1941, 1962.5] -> 1.0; 5.55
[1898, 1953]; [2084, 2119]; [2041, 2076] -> 2.0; 5.29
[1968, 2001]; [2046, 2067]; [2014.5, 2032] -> -3.6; 4.28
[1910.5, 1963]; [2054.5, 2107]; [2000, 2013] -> 0.4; 5.41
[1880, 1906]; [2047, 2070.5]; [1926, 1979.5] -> 2.0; 4.94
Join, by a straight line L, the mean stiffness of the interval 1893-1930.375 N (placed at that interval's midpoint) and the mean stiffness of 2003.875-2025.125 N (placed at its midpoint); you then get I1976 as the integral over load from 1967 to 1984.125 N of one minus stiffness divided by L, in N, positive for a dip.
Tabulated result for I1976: 8.5 N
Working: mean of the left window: 5.88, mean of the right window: 5.24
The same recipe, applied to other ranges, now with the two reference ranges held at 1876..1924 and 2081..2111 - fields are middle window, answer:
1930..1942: -1.1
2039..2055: 0.8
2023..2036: 0.2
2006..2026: -0.4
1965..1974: 3.3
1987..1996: 1.9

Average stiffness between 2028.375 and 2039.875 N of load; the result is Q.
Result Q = 4.93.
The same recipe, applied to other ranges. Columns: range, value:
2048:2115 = 5.07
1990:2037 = 5.05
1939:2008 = 4.32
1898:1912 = 5.56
